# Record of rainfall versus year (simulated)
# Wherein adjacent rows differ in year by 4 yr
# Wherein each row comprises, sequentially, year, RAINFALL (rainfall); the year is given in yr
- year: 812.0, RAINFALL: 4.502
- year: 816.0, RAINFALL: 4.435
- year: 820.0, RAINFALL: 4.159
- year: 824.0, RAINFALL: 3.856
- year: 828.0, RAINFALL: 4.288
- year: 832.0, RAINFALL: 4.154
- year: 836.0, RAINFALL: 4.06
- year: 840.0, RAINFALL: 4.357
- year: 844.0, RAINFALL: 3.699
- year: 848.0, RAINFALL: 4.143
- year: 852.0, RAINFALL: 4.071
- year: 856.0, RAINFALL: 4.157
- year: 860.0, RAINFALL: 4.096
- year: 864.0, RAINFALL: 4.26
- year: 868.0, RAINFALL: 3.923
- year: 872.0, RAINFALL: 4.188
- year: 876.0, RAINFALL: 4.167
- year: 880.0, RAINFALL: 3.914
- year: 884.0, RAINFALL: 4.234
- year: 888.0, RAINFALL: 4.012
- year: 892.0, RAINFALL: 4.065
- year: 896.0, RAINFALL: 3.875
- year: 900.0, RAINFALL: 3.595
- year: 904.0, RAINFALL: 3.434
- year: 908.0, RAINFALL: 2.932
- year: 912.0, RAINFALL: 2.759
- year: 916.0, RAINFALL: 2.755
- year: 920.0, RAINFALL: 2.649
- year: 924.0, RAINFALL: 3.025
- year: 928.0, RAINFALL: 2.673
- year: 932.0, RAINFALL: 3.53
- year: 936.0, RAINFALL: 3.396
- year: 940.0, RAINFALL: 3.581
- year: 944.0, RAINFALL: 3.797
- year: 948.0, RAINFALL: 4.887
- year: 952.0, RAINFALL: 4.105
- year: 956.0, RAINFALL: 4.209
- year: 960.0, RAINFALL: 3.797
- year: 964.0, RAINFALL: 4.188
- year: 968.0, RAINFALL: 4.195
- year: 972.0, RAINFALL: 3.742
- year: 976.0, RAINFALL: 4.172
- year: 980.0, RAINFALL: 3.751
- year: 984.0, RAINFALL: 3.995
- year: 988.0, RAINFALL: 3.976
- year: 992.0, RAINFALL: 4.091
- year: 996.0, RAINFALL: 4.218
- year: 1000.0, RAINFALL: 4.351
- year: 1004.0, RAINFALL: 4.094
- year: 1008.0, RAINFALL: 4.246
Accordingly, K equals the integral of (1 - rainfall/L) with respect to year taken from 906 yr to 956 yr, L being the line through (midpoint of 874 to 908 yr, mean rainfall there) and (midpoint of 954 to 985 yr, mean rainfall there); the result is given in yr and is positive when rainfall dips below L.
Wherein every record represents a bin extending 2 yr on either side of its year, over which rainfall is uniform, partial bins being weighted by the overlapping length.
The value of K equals 7.1 yr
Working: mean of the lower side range 3.85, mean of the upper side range 4.01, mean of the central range 3.38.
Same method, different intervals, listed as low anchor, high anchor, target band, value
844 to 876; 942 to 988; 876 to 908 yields 1.99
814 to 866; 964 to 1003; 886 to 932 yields 9.38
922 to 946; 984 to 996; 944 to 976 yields -4.16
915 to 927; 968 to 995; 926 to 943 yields -1.39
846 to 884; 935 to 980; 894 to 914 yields 3.68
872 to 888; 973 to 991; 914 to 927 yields 4.01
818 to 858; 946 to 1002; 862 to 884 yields -0.01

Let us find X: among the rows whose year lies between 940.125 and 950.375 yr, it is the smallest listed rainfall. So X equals 3.797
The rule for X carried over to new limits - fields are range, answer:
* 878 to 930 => 2.649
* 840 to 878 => 3.699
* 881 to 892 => 4.012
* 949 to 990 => 3.742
